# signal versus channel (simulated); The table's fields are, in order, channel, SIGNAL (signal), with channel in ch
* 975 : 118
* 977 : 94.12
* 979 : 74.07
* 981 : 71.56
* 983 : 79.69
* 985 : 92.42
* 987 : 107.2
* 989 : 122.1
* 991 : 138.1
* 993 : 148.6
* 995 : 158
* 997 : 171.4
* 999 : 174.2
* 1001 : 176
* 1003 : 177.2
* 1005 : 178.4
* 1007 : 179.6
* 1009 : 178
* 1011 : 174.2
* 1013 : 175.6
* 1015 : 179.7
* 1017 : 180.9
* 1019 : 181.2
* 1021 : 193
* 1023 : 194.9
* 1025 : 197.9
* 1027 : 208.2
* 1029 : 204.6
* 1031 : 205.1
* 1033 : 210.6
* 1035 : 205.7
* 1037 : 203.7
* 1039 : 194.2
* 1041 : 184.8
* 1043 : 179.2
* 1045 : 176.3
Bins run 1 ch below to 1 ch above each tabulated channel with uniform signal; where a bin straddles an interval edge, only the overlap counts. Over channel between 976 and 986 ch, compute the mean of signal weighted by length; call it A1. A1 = 82.4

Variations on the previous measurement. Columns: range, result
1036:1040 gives 199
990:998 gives 154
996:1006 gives 175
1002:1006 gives 178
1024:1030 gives 204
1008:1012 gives 176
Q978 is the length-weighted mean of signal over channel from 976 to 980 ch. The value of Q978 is 84.1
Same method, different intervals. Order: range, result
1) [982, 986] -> 86.1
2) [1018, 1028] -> 195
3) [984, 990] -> 107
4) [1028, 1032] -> 205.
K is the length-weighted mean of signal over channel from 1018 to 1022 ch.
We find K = 187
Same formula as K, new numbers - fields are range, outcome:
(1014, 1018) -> 180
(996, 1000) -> 173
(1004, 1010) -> 179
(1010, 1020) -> 178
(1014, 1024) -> 186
